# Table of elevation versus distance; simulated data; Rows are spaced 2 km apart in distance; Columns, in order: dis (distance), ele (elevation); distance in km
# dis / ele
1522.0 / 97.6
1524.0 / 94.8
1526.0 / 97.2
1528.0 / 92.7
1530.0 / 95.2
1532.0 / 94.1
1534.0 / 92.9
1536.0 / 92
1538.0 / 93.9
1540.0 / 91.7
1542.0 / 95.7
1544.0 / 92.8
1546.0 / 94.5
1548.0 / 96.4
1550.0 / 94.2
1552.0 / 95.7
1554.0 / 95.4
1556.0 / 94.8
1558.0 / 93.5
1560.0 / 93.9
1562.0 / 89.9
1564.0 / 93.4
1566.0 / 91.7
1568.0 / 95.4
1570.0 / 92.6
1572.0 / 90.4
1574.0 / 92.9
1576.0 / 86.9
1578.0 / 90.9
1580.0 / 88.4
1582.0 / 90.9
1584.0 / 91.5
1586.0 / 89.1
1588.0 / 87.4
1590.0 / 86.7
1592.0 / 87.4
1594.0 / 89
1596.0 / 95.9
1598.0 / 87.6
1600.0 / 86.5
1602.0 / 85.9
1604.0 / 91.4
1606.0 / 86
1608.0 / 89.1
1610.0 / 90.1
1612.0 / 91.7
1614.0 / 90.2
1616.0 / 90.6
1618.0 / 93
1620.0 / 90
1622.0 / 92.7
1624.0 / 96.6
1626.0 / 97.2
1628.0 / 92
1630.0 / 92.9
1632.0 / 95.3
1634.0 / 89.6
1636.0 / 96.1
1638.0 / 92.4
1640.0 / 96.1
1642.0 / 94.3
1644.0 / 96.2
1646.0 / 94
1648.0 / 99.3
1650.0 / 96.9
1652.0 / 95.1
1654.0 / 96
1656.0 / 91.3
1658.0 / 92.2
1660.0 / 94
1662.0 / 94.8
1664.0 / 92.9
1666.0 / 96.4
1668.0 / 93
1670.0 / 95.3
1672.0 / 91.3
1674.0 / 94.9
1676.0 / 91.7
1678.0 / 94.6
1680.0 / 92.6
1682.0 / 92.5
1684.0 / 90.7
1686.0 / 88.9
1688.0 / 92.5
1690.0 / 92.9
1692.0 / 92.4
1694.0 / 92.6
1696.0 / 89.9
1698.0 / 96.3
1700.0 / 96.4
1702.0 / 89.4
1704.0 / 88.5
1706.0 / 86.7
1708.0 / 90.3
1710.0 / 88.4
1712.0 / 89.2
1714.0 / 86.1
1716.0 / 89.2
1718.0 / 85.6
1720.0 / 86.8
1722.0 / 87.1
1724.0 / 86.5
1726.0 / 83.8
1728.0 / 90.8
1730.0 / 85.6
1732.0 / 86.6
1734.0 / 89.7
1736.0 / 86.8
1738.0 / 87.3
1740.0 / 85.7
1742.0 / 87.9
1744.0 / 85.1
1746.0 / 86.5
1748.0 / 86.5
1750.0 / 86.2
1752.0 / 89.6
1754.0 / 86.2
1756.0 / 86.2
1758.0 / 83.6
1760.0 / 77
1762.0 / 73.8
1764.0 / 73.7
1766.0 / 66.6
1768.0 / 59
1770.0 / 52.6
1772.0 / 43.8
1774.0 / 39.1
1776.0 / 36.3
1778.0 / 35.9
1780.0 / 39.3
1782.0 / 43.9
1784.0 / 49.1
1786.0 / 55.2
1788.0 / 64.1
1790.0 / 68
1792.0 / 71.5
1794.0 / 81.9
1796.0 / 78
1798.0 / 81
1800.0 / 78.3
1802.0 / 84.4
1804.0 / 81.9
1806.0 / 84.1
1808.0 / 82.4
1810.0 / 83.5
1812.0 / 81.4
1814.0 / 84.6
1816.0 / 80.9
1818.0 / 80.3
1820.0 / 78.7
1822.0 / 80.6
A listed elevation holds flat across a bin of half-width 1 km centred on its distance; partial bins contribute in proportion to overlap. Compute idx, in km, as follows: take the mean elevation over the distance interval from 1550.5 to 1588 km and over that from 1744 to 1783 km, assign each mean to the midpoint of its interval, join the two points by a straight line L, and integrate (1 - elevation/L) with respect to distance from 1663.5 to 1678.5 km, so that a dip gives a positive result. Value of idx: -2.9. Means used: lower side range 92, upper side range 66.1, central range 93.8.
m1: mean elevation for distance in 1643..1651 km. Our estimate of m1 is 96.6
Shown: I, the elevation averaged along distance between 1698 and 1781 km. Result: 78.8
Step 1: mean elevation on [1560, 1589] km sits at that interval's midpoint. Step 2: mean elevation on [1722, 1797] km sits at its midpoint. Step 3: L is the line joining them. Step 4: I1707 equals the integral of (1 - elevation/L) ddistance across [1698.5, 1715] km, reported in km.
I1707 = -2.54 km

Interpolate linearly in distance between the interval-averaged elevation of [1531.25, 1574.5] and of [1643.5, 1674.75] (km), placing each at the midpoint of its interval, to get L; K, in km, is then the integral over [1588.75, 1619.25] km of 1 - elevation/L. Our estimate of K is 1.5 km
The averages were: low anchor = 93.5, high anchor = 94.6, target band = 89.4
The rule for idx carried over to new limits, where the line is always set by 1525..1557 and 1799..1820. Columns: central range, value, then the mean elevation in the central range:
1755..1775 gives 4.4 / 65.5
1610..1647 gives -1.2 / 93.3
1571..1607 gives 1.2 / 89.2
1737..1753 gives -0.4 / 86.8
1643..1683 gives -2.5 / 94.2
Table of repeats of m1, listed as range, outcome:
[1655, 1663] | 93.1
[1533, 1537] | 92.5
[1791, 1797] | 77.1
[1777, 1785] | 42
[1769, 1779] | 41.5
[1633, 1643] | 93.7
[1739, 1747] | 86.3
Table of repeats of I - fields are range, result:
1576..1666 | 92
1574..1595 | 89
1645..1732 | 91.5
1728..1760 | 86.5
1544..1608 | 91.2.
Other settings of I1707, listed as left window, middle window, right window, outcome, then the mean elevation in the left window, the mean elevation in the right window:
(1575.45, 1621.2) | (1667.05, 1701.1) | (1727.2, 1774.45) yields -3.9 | 89.4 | 78.6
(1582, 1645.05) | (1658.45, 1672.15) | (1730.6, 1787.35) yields -1.7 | 91.3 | 70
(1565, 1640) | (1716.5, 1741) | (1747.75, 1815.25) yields -3.6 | 91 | 69.5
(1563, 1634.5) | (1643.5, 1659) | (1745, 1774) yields -1.8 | 90.8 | 73.9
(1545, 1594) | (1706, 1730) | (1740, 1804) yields -3.9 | 91.8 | 69.2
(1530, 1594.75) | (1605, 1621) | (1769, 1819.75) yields -0.7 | 92.1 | 66.6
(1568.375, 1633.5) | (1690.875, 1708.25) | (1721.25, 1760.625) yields -0.8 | 90.6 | 86.3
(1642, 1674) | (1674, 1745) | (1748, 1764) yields -0.8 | 94.6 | 82.8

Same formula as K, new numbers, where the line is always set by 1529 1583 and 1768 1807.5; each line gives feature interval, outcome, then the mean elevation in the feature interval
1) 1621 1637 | -2.1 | 94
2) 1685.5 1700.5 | -3.7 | 92.7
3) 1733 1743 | -2.8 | 87.5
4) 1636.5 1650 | -2.4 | 95.5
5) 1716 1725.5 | -2.1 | 86.6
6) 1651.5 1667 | -2.9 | 94.1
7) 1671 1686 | -3.1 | 92.4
